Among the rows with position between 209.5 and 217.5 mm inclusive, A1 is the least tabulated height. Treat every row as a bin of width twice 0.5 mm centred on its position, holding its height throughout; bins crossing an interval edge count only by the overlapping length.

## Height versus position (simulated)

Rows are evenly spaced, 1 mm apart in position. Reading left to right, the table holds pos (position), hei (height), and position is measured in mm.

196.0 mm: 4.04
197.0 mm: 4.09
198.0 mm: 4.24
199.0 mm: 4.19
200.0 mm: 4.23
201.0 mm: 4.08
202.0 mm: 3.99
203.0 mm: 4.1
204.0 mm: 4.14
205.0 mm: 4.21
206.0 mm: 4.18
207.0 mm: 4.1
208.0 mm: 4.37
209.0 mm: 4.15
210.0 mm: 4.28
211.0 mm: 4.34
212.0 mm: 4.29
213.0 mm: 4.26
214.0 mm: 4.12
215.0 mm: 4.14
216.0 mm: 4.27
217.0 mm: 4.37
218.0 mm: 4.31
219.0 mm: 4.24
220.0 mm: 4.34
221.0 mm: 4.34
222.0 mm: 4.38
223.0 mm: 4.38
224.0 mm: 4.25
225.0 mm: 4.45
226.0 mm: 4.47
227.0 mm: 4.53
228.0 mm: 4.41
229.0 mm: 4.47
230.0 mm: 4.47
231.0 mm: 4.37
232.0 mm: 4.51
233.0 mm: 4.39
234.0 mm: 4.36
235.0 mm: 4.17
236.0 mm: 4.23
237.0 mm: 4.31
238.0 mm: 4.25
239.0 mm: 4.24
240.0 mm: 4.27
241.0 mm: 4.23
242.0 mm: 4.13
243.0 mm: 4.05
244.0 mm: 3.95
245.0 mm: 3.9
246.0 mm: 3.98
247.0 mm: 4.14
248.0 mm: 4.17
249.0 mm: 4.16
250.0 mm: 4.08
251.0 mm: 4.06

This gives 4.12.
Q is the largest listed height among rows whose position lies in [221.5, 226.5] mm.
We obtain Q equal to 4.47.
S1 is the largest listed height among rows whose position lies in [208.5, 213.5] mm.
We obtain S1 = 4.34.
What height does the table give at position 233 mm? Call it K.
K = 4.39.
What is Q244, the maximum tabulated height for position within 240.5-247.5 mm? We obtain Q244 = 4.23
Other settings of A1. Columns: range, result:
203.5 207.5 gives 4.1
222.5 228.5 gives 4.25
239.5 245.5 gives 3.9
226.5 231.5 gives 4.37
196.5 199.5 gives 4.09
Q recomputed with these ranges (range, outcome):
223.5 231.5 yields 4.53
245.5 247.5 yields 4.14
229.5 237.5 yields 4.51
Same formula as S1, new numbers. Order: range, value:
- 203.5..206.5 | 4.21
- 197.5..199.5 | 4.24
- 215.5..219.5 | 4.37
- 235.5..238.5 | 4.31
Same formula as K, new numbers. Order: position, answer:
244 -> 3.95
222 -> 4.38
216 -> 4.27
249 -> 4.16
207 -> 4.1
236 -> 4.23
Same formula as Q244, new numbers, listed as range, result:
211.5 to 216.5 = 4.29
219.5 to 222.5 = 4.38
